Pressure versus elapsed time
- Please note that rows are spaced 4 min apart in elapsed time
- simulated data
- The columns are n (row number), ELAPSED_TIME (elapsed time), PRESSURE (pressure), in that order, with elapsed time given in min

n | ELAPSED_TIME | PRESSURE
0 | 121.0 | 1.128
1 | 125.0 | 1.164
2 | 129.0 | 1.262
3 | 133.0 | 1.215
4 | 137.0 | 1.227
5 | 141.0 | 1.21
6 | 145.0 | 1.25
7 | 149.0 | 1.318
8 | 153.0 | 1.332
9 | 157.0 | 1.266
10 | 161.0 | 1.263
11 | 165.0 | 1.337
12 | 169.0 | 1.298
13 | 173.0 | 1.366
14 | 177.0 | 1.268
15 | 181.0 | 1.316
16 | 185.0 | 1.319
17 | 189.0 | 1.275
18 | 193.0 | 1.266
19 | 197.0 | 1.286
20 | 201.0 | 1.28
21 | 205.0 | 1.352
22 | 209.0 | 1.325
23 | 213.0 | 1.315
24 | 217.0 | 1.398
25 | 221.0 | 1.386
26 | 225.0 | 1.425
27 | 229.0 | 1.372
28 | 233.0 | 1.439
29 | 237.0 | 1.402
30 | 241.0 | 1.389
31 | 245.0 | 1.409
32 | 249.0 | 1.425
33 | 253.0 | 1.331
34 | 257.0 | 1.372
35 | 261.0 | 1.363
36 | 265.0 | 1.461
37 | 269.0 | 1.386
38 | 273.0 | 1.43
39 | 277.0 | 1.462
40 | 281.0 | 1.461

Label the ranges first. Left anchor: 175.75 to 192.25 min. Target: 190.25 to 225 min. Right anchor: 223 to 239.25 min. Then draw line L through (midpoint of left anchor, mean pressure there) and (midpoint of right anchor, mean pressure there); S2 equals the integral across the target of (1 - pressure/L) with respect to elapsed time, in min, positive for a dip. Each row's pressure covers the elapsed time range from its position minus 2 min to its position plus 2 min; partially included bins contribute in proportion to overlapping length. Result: 0.5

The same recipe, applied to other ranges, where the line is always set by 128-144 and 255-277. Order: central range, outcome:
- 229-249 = -0.5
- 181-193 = 0.0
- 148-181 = -1.0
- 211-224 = -0.3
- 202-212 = 0.0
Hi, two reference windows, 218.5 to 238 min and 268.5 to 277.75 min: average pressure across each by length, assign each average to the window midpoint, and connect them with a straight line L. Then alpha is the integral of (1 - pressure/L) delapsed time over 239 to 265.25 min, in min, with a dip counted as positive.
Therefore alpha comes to 0.5 min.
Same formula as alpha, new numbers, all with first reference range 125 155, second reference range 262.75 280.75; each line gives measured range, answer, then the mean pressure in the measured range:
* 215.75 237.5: -0.5 min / 1.4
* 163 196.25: 0.1 min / 1.3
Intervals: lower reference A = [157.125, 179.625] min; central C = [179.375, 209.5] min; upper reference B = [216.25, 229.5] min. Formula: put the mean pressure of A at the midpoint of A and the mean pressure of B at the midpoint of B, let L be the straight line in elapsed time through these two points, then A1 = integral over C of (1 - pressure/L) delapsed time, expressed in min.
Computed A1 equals 1.1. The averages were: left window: 1.3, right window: 1.4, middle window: 1.3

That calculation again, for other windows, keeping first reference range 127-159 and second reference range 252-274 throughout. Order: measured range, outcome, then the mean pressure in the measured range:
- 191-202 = 0.3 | 1.28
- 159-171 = -0.1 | 1.3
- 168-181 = -0.2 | 1.31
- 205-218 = -0.1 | 1.34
